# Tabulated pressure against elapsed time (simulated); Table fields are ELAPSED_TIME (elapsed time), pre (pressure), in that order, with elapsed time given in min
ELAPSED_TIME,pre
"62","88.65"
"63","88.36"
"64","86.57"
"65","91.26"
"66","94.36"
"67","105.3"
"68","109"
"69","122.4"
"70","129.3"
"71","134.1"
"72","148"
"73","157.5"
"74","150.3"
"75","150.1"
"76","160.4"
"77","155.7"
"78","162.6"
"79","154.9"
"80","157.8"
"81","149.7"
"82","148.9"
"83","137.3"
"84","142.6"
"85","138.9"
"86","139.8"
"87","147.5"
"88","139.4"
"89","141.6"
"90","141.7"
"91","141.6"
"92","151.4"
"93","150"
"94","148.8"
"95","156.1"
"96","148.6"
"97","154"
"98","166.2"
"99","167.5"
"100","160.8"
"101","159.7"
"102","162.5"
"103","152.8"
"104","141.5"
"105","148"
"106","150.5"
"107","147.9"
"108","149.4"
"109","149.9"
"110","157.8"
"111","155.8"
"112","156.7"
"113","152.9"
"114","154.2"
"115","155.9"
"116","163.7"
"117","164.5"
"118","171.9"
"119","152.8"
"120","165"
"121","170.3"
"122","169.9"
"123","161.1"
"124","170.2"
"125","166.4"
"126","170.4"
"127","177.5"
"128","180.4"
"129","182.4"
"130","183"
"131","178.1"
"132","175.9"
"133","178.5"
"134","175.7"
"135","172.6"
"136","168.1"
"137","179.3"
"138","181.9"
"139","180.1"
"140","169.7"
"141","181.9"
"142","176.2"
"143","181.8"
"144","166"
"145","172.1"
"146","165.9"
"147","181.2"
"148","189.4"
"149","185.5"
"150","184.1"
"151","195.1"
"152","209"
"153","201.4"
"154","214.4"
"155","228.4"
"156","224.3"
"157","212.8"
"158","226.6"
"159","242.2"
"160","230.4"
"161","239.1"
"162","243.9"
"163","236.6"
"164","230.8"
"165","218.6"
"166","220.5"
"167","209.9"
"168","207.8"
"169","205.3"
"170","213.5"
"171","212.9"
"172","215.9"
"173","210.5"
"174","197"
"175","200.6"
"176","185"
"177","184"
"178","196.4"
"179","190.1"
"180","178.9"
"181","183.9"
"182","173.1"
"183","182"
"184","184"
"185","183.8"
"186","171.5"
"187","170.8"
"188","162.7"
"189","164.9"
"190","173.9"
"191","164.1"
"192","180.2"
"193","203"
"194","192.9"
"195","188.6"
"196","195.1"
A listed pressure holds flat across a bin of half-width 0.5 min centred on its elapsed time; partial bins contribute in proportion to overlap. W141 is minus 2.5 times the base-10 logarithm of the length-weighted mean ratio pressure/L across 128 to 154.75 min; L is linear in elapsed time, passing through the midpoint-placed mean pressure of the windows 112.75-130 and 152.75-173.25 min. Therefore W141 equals 0.06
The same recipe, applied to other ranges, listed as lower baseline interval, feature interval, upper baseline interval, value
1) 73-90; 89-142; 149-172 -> 0.10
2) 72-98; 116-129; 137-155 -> 0.02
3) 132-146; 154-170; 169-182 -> -0.19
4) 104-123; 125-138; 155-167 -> 0.05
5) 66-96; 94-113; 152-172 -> 0.07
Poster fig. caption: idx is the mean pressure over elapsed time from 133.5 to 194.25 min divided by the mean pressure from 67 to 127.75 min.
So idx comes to 1.3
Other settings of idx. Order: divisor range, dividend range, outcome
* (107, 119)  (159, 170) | 1.43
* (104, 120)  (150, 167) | 1.43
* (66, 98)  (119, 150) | 1.22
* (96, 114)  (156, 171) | 1.45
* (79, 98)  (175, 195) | 1.23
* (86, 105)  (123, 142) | 1.16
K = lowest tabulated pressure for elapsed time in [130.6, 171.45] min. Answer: 165.9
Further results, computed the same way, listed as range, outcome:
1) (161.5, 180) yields 178.9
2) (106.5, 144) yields 147.9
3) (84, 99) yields 138.9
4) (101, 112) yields 141.5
